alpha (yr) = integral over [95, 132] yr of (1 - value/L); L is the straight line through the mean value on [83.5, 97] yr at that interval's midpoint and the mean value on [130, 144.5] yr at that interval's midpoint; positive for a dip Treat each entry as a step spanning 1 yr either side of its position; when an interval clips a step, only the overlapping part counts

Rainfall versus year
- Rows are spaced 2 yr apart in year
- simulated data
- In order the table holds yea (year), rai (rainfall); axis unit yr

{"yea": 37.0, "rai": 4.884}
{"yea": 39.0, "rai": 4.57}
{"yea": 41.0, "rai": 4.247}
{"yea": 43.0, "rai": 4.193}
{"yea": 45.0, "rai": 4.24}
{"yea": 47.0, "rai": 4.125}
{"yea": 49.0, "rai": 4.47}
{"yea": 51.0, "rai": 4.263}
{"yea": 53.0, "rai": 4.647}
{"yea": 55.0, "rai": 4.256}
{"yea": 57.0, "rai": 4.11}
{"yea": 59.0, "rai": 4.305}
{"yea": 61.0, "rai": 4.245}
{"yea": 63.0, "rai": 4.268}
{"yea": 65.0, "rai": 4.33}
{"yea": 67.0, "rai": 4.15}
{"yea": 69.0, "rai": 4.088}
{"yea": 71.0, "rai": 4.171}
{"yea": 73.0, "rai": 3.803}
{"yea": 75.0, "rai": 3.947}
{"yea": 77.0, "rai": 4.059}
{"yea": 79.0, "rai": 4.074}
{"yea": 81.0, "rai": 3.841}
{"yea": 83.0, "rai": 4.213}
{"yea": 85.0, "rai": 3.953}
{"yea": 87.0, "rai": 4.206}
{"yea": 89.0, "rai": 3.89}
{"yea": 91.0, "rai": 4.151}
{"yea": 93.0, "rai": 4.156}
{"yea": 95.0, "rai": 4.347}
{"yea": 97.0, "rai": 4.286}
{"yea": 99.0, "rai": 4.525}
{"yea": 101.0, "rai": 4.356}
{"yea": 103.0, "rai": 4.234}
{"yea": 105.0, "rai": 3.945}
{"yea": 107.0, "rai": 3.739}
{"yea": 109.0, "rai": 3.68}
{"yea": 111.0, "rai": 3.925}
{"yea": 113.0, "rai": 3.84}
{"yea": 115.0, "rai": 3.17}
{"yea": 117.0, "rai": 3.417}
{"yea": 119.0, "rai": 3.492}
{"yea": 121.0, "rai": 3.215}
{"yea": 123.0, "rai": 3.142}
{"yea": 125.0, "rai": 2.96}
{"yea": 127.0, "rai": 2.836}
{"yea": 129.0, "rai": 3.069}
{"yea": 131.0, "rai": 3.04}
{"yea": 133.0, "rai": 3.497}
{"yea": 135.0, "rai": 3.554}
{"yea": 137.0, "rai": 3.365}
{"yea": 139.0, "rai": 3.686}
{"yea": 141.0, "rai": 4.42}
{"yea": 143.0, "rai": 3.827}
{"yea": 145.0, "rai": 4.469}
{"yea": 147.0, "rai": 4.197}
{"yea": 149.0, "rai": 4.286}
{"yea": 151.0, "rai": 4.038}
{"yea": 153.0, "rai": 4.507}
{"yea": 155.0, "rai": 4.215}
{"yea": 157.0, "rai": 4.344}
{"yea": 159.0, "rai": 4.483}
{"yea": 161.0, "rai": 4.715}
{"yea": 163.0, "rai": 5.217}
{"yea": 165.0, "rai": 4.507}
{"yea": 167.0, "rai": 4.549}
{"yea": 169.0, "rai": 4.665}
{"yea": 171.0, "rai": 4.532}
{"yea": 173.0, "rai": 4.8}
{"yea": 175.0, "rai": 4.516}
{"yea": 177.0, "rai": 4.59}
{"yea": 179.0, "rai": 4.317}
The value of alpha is 2.7 yr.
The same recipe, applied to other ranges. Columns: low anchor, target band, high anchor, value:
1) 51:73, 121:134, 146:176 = 3.87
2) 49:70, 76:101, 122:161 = -0.25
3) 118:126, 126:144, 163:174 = 0.72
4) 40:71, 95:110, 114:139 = -2.22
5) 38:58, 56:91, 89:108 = 1.20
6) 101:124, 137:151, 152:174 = 0.52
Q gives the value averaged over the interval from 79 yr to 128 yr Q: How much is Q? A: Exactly 3.82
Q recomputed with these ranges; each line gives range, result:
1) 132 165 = 4.19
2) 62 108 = 4.12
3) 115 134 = 3.18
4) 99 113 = 4.01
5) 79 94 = 4.06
